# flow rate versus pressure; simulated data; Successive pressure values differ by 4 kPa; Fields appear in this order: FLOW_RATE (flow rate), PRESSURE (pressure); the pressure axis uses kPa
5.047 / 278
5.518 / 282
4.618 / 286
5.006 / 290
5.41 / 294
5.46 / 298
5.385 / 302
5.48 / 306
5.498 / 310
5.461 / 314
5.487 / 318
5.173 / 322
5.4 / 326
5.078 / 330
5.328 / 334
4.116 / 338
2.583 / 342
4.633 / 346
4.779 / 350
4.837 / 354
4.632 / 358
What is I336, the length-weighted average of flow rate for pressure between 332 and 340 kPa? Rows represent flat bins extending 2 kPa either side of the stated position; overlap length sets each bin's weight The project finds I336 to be 4.72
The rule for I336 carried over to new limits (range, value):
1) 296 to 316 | 5.46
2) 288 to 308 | 5.35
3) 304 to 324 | 5.42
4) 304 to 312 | 5.49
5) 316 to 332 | 5.28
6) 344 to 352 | 4.71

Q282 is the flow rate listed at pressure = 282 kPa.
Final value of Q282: 5.518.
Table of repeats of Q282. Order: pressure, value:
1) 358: 4.632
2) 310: 5.498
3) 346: 4.633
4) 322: 5.173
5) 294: 5.41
